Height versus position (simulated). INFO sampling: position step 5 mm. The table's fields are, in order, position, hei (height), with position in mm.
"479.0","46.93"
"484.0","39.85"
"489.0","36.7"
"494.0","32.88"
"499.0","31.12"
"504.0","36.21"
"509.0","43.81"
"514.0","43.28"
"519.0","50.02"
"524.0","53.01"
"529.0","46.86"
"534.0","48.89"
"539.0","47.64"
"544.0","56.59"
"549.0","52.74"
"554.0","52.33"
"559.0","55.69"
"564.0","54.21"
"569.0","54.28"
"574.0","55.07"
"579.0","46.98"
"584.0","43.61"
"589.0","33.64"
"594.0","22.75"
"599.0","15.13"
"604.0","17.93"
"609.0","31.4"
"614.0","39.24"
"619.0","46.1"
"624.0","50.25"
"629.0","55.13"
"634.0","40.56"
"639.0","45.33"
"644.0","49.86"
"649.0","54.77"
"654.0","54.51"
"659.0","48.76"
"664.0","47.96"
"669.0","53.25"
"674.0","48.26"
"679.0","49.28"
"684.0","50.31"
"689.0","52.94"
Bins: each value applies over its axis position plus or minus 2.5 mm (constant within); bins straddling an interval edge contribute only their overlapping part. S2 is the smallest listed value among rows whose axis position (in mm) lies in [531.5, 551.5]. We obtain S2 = 47.64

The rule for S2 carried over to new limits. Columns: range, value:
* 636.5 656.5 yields 45.33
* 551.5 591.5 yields 33.64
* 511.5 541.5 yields 43.28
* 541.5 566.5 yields 52.33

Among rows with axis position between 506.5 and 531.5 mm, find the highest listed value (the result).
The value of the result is 53.01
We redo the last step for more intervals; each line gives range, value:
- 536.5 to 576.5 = 56.59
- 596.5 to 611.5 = 31.4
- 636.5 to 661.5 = 54.77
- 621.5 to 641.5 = 55.13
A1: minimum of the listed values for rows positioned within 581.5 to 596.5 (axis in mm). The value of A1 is 22.75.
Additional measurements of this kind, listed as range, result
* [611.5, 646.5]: 39.24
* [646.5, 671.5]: 47.96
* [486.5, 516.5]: 31.12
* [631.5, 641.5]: 40.56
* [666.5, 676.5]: 48.26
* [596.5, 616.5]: 15.13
